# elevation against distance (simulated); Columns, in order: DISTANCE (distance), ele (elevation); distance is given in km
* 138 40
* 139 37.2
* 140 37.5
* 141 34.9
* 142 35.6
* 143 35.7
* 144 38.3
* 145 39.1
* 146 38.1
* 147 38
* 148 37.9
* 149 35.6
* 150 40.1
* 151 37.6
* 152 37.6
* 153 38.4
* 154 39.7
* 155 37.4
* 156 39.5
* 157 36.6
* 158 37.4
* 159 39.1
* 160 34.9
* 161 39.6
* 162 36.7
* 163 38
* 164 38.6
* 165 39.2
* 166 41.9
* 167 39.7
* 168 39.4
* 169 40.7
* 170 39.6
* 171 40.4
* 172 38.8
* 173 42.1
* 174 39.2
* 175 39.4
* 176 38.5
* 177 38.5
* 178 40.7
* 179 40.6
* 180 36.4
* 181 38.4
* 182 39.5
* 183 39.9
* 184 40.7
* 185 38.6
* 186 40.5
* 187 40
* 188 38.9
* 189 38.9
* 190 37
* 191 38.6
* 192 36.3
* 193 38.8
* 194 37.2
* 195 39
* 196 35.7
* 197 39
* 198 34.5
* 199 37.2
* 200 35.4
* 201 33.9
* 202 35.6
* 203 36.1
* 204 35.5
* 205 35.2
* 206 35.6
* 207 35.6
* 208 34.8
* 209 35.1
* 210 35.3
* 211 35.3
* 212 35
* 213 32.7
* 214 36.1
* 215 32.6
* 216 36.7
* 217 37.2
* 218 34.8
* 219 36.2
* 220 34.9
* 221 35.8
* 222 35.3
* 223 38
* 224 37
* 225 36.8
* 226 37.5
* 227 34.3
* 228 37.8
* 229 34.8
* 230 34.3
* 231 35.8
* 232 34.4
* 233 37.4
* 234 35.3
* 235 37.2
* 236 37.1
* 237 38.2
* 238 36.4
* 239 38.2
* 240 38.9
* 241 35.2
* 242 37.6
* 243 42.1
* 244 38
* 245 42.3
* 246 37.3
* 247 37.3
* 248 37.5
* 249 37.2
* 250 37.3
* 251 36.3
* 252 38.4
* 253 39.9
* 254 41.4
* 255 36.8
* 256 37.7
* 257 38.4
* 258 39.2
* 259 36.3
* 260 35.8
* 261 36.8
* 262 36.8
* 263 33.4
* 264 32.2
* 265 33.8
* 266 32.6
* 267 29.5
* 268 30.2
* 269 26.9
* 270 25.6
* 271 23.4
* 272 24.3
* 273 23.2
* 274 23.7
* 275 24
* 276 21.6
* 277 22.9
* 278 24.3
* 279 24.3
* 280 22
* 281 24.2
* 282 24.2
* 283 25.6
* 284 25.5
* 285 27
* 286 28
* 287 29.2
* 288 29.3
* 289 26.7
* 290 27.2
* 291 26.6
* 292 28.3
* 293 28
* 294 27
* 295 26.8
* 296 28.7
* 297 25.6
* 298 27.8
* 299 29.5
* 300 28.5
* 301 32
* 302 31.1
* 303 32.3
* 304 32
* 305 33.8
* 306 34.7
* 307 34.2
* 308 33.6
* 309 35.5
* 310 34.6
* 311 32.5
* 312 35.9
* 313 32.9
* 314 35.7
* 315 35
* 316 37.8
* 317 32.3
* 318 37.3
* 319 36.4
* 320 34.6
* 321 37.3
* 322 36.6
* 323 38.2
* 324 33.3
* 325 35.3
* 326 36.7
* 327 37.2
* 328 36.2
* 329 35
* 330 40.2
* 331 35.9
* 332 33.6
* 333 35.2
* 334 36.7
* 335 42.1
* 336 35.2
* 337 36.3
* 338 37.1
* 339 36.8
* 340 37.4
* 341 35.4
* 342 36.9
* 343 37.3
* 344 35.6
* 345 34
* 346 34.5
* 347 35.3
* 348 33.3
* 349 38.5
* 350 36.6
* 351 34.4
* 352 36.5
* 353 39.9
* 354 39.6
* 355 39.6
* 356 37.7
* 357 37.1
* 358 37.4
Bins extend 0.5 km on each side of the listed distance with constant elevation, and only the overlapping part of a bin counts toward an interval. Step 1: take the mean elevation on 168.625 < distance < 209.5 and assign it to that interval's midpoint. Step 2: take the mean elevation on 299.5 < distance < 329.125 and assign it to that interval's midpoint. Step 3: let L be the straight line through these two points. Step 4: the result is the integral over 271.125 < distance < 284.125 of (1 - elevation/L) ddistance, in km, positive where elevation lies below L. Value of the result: 4.32 km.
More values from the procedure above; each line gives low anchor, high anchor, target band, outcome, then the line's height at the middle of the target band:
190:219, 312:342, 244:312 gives 9.6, 36.1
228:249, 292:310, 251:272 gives 0.5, 34.9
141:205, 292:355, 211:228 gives 0.6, 37.1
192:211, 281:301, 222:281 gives -4.9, 31.2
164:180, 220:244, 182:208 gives 0.9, 38.6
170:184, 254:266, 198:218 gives 1.5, 38.2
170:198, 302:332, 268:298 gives 8.6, 36.1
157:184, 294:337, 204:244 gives 1.2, 37.3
